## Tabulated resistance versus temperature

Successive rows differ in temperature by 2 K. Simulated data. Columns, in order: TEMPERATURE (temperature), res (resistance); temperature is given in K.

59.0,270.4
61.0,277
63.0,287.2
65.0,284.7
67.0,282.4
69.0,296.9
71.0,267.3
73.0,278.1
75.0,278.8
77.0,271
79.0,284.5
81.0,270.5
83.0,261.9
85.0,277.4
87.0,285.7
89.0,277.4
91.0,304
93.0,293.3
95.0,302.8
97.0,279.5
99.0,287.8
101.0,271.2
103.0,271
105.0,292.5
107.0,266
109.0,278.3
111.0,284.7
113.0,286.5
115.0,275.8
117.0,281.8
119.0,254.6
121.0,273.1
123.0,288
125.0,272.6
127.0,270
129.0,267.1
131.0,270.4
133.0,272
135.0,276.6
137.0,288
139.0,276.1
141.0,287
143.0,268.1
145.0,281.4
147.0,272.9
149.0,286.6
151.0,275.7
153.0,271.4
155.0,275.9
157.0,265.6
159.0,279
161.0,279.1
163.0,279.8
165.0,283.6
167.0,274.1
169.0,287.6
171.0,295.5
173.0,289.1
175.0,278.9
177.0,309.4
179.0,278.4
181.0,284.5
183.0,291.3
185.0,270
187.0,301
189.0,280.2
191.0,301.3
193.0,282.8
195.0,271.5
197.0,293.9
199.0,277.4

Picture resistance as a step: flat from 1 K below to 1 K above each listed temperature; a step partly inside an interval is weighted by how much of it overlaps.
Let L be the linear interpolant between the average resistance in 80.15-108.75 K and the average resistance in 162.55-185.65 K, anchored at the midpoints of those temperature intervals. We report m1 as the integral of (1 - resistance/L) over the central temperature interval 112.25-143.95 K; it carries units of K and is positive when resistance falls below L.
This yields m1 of 0.9 K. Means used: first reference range 281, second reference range 286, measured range 275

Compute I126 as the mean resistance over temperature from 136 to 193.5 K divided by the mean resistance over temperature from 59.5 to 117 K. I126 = 1.0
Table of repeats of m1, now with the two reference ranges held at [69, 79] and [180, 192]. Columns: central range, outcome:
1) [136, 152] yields 0.3 K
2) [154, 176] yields 0.4 K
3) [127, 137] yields 0.3 K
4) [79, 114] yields -0.3 K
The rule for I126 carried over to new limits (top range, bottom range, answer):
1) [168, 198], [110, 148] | 1.04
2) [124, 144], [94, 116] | 0.98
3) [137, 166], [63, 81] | 0.99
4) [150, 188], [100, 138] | 1.02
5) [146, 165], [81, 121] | 0.99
